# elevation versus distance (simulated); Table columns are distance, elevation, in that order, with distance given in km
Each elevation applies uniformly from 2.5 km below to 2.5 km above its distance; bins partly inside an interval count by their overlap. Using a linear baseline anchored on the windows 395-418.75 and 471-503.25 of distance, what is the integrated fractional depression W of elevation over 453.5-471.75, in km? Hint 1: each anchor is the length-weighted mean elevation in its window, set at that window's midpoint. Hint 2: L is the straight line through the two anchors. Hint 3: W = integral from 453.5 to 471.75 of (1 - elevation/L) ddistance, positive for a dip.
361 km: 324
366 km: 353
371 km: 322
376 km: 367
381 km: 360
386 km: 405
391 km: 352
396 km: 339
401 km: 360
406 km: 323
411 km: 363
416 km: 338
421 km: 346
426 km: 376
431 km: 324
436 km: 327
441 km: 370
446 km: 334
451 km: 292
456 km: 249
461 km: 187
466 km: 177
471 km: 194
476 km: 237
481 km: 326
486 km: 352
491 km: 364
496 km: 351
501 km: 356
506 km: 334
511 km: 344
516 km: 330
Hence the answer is 7.0 km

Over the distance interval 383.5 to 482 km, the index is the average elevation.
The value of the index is 311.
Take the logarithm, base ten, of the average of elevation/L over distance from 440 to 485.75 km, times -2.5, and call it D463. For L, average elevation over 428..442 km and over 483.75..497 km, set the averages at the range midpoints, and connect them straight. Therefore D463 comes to 0.30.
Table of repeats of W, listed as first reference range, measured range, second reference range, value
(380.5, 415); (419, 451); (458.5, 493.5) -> -3.1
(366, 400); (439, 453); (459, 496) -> -1.5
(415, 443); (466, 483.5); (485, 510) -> 5.4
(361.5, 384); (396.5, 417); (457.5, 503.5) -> -1.1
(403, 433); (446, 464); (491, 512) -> 4.8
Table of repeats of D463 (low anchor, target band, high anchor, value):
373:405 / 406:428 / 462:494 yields -0.06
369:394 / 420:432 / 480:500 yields 0.02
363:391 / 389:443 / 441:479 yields -0.14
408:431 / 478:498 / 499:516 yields 0.00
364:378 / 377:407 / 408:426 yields -0.03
